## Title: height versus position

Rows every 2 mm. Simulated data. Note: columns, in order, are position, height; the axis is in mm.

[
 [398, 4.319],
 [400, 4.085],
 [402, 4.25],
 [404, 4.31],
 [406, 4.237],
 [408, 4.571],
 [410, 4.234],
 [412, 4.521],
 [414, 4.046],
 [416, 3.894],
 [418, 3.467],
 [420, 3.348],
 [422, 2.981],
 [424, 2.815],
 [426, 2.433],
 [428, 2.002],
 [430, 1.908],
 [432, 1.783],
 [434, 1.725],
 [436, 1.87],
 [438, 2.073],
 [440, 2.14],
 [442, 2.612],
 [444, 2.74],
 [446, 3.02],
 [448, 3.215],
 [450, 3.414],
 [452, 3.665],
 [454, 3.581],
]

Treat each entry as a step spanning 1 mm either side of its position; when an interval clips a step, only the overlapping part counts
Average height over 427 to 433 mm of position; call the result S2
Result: 1.9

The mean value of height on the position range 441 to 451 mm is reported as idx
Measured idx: 3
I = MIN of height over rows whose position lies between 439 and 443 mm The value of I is 2.14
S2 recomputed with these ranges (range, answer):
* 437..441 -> 2.11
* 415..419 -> 3.68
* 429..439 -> 1.87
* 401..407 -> 4.27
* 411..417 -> 4.15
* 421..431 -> 2.43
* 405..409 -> 4.4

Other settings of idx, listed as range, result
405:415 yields 4.32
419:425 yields 3.05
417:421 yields 3.41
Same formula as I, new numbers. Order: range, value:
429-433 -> 1.783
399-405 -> 4.085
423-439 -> 1.725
